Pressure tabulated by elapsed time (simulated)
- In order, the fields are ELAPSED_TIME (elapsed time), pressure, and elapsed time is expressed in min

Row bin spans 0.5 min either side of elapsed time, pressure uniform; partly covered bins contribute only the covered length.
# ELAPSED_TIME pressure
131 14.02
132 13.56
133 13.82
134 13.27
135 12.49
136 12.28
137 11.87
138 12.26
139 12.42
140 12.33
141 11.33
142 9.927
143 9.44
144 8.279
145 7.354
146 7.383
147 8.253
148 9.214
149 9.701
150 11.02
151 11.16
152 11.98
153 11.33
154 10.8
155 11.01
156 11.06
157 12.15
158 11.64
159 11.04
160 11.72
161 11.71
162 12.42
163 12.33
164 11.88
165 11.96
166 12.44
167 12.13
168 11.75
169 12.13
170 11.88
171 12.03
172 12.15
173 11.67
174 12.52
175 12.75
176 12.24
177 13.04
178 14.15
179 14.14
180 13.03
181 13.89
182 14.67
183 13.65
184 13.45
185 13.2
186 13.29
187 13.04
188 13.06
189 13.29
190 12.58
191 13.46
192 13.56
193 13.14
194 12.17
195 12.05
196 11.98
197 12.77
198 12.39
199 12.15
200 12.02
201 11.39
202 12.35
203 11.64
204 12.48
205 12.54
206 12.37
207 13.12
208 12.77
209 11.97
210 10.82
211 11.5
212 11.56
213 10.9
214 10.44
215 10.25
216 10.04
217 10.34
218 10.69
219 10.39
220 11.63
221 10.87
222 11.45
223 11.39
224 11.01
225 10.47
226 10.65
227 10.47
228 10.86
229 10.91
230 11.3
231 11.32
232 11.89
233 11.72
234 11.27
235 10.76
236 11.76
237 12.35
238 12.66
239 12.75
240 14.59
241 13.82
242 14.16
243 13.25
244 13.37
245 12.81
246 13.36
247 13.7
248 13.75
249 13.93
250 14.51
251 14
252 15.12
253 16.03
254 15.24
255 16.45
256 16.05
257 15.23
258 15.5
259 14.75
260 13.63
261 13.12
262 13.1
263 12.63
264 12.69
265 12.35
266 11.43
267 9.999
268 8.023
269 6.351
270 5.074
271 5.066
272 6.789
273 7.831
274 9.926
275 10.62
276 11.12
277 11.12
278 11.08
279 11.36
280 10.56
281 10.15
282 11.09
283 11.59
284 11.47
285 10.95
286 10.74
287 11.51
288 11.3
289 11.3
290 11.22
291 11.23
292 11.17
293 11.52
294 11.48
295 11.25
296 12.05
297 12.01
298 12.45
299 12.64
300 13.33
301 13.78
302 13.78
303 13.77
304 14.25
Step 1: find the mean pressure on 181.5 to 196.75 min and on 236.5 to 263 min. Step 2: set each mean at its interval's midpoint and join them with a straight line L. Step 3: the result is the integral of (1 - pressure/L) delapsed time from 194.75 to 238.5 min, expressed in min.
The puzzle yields 6.6 min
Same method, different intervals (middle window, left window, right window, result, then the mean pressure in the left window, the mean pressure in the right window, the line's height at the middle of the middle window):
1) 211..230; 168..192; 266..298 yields 1.7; 13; 10.3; 11.9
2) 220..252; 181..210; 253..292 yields -0.9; 12.7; 11.4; 12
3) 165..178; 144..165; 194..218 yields -1.5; 10.7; 11.7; 11.1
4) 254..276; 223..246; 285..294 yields 0.5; 12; 11.2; 11.6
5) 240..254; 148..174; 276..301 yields -3.1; 11.6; 11.5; 11.5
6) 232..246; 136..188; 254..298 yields -1.5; 11.7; 11.3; 11.5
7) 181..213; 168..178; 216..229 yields -2.7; 12.3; 10.8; 11.6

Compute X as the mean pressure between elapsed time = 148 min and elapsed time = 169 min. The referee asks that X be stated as 11.5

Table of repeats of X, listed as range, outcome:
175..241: 12.1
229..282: 12.1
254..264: 14.4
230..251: 12.9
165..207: 12.7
